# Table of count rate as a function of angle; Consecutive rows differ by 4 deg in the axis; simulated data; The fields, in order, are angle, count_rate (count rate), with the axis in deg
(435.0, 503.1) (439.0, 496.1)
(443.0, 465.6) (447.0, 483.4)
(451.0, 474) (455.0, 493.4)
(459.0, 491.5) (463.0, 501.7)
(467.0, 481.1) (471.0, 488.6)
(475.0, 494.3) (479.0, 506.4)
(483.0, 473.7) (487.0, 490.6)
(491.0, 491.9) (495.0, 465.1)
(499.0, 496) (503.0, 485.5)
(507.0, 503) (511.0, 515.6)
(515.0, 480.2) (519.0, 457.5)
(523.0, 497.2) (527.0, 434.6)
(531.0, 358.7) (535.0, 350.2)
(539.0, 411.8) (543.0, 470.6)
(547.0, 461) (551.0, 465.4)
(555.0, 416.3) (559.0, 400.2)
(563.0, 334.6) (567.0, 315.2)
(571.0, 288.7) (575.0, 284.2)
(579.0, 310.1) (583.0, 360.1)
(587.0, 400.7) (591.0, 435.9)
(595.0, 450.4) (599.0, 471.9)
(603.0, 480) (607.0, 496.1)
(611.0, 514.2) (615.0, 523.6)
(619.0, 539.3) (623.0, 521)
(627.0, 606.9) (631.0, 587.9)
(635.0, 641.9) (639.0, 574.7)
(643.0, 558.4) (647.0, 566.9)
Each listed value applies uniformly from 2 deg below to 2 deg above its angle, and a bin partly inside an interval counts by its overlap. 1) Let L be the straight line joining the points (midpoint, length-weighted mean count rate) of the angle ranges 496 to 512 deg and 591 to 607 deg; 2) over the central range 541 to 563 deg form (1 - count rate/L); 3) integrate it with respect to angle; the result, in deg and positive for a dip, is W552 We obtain 2.2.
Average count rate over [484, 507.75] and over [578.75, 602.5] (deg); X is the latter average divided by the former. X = 0.85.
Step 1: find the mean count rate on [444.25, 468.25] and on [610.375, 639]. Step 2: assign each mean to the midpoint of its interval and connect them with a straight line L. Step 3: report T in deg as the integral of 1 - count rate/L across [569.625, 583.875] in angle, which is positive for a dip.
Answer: 6.2 deg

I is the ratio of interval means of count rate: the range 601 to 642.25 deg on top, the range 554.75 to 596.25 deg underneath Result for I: 1.5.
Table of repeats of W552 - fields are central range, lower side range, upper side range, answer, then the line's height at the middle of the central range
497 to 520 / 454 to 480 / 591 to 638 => 0.5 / 503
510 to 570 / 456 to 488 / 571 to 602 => 1.1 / 428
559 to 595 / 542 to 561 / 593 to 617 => 8.9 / 464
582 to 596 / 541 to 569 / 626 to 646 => 2.1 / 486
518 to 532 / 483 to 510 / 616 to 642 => 1.8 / 507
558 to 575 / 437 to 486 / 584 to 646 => 6.1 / 509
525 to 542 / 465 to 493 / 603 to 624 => 3.6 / 500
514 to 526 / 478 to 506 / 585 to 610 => 0.1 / 479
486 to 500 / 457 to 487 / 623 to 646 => 0.5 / 503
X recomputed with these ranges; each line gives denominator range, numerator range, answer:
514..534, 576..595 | 0.86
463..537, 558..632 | 0.93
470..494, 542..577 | 0.77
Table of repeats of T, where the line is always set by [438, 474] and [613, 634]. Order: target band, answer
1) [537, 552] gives 2.1 deg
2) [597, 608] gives 1.4 deg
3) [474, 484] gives 0.1 deg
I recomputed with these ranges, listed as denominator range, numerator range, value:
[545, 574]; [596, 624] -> 1.33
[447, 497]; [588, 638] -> 1.07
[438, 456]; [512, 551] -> 0.91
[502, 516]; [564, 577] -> 0.60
